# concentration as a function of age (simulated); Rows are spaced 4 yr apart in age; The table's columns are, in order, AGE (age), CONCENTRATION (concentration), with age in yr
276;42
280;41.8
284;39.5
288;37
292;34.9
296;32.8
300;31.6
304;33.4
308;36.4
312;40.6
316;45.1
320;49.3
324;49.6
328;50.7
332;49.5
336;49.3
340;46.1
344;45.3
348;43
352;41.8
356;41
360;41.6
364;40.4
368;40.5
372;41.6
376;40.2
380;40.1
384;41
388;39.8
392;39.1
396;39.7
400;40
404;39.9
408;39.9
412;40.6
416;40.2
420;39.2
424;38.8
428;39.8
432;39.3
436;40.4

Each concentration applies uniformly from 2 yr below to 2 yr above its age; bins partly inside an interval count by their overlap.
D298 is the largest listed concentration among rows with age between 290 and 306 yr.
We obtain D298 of 34.9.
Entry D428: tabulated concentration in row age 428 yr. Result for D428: 39.8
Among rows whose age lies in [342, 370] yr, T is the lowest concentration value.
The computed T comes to 40.4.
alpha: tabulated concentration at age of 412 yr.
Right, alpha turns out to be 40.6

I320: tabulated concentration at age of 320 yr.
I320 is 49.3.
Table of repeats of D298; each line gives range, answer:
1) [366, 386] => 41.6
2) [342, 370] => 45.3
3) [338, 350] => 46.1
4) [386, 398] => 39.8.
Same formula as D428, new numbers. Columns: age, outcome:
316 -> 45.1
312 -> 40.6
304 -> 33.4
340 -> 46.1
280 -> 41.8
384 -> 41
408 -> 39.9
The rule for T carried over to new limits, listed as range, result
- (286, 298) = 32.8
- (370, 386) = 40.1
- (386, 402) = 39.1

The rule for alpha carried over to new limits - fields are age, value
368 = 40.5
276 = 42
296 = 32.8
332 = 49.5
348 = 43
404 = 39.9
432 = 39.3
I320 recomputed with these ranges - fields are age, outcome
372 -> 41.6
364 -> 40.4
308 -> 36.4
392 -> 39.1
